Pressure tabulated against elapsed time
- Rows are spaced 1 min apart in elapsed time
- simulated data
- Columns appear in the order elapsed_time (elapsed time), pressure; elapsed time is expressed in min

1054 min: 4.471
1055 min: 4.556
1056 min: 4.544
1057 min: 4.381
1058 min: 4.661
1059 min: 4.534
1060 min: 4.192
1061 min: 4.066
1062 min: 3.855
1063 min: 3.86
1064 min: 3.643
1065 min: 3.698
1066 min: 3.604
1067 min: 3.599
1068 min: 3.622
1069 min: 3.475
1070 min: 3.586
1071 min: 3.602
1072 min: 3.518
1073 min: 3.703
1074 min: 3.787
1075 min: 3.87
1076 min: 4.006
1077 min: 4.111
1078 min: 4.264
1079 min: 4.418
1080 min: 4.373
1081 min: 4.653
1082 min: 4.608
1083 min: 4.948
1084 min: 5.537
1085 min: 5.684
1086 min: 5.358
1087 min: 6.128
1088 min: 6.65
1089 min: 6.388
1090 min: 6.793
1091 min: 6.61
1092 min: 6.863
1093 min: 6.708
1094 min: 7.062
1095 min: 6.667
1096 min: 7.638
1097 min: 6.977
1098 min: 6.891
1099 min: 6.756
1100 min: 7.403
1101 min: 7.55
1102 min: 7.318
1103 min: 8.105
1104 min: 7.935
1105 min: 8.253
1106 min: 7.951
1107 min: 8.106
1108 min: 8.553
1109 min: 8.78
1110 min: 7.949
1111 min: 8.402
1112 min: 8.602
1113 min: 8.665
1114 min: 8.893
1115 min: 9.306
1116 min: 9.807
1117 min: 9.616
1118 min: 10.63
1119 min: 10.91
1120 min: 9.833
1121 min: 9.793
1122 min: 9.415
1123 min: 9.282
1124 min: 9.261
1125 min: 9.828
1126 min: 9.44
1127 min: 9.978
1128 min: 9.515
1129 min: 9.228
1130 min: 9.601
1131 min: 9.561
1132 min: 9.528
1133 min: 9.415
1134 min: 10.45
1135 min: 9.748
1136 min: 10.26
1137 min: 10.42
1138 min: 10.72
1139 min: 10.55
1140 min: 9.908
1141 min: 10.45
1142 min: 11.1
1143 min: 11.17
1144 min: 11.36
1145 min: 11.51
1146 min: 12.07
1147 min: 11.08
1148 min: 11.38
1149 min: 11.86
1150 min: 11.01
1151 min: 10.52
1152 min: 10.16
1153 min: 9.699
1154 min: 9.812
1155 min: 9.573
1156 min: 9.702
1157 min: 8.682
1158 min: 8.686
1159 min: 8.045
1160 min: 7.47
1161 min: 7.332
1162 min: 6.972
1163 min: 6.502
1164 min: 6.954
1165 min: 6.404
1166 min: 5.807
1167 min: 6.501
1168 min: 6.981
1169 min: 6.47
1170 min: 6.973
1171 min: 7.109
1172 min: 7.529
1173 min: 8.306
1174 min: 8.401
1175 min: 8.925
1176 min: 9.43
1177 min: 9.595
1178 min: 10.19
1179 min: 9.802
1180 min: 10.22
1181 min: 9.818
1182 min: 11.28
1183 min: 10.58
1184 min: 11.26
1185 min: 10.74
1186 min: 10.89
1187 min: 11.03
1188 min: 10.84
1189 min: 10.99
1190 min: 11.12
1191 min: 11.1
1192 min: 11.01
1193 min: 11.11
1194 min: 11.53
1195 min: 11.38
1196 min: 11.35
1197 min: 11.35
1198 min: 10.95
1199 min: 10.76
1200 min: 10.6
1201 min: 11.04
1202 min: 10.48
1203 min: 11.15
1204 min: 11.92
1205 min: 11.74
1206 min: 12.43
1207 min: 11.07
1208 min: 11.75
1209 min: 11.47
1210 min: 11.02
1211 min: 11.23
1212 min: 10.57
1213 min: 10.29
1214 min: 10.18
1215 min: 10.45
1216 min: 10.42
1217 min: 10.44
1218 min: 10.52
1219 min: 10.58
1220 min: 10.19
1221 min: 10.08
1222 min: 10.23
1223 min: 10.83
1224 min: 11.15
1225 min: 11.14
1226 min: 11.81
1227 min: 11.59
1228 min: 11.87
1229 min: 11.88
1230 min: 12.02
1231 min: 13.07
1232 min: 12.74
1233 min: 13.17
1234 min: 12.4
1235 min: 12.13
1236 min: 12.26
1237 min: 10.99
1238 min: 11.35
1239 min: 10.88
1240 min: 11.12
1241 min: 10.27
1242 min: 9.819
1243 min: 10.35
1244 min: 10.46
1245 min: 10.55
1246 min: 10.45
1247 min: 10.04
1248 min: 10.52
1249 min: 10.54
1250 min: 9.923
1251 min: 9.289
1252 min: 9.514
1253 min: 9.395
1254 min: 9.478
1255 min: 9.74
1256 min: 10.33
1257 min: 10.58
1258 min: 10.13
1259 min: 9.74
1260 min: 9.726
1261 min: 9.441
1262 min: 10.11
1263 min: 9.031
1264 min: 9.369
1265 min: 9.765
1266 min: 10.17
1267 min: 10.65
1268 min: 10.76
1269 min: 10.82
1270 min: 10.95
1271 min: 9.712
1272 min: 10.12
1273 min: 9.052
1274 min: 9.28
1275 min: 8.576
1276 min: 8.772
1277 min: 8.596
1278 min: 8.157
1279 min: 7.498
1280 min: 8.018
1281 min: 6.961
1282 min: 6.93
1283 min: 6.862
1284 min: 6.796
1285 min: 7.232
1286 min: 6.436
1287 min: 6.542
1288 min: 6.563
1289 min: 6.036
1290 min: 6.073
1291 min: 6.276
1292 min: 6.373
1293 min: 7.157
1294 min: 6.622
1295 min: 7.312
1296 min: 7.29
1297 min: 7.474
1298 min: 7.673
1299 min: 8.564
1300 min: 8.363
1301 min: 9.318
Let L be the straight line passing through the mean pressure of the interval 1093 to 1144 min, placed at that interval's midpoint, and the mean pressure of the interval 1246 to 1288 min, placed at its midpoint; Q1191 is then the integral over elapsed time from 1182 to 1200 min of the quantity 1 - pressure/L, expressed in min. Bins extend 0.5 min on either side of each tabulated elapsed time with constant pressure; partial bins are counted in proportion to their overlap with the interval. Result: -3.85 min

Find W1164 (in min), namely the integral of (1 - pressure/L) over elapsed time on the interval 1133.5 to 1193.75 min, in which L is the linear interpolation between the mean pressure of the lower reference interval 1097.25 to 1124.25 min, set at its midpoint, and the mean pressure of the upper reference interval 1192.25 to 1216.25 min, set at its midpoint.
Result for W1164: 2.4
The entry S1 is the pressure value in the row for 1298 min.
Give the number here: 7.673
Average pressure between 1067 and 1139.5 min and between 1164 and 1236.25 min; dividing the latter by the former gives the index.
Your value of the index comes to 1.41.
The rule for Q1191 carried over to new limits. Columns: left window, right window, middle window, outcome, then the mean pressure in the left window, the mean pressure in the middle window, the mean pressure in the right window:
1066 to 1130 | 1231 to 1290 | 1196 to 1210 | -4.2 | 7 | 11.3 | 9.6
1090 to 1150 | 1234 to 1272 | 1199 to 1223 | -2.2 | 9.19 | 10.9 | 10.3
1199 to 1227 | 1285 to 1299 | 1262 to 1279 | -3.4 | 10.9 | 9.56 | 6.84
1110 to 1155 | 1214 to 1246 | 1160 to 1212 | 4.2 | 10.1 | 9.82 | 11.2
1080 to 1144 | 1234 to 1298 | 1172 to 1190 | -2.8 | 8.41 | 10.1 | 9.12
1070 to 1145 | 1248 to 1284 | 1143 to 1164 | -3.5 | 7.85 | 9.64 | 9.35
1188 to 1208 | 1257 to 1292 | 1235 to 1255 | -1.7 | 11.2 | 10.4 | 8.56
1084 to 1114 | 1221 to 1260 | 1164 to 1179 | 2.2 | 7.33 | 7.8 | 10.9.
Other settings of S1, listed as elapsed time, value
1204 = 11.92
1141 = 10.45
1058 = 4.661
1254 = 9.478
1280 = 8.018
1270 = 10.95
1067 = 3.599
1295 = 7.312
